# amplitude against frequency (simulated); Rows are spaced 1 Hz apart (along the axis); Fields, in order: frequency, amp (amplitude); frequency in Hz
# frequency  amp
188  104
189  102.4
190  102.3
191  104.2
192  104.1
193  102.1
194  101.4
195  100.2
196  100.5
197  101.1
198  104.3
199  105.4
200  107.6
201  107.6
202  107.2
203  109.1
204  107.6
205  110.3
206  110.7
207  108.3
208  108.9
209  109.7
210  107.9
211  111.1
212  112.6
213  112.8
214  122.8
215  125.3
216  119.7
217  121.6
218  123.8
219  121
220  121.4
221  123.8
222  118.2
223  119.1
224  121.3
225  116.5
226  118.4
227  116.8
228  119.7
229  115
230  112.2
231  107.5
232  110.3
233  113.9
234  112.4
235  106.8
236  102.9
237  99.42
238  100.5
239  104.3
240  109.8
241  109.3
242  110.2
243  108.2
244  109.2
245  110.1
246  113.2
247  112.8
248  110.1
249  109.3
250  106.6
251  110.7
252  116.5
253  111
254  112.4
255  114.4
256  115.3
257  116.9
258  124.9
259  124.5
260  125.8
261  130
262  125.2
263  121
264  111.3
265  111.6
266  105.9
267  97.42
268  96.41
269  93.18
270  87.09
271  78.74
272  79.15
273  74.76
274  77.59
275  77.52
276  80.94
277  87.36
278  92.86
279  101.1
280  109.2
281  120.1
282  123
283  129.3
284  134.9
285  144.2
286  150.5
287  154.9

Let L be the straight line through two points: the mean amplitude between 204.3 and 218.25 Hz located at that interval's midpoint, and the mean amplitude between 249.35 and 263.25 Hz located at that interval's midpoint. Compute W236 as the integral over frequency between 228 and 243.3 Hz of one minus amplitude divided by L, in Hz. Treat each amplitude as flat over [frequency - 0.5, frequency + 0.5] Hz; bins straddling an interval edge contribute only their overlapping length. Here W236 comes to 1.03 Hz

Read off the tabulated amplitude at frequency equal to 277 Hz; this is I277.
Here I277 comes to 87.36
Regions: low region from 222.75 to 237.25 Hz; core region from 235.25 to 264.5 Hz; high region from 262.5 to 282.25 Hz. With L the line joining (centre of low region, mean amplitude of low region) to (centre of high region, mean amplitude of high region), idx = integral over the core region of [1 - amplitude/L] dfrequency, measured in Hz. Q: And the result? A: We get -2.3 Hz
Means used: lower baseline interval 113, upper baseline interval 96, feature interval 113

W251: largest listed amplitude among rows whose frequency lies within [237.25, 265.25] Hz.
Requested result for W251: 130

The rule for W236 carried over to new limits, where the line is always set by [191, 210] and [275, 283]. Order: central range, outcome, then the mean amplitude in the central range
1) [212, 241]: -2.78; 115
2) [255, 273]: -0.83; 108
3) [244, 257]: -1.05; 112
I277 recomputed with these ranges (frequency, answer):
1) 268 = 96.41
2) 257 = 116.9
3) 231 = 107.5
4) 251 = 110.7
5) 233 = 113.9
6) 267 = 97.42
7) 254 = 112.4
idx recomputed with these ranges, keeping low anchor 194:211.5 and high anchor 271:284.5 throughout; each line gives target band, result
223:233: -1.1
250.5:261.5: -1.9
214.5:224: -1.5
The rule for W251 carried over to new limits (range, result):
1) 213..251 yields 125.3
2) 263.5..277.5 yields 111.6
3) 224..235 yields 121.3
